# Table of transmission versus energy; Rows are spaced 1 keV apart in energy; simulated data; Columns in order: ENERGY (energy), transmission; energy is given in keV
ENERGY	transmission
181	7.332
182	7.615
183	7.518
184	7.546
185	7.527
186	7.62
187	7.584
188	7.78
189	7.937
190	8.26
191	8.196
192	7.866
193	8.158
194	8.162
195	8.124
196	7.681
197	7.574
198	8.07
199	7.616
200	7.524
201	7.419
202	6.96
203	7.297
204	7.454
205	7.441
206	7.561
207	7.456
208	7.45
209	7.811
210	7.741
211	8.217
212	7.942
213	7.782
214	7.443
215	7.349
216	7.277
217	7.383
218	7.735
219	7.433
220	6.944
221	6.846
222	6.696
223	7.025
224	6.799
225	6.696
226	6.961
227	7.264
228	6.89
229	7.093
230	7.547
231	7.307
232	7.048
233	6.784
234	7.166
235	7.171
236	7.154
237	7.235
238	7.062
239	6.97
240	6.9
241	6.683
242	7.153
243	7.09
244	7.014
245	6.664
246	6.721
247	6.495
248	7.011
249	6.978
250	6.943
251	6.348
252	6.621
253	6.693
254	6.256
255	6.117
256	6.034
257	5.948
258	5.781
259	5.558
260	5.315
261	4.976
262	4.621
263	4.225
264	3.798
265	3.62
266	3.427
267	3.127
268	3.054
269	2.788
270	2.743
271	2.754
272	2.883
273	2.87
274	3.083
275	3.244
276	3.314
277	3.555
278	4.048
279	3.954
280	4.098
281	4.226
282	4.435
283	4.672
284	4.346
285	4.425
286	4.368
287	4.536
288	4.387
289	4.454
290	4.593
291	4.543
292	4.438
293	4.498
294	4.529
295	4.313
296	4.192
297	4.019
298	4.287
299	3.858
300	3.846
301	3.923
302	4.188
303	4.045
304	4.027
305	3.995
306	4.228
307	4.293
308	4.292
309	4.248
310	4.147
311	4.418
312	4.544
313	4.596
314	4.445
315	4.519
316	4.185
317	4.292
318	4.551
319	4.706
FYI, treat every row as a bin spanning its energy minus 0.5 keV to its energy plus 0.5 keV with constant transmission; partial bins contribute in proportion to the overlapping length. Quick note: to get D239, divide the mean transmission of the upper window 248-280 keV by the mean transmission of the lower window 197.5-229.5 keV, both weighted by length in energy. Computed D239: 0.6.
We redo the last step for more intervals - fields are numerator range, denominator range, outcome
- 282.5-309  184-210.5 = 0.56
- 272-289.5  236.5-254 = 0.58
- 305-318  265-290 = 1.17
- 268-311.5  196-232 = 0.54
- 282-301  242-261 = 0.68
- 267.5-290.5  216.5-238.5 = 0.53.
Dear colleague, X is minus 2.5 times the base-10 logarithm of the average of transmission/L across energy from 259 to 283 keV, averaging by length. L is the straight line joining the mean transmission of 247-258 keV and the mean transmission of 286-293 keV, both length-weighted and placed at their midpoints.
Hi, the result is 0.417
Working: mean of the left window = 6.46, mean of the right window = 4.48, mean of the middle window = 3.72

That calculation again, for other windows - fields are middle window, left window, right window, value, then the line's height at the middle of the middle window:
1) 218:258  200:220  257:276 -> -0.219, 5.68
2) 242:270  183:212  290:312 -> 0.056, 5.74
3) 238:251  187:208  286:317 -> -0.118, 6.17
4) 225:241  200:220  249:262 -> -0.049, 6.77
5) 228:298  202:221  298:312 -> 0.098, 5.65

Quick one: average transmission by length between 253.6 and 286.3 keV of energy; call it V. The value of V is 4.16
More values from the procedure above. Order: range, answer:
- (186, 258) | 7.23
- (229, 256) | 6.88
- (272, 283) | 3.69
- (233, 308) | 4.94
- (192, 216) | 7.66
